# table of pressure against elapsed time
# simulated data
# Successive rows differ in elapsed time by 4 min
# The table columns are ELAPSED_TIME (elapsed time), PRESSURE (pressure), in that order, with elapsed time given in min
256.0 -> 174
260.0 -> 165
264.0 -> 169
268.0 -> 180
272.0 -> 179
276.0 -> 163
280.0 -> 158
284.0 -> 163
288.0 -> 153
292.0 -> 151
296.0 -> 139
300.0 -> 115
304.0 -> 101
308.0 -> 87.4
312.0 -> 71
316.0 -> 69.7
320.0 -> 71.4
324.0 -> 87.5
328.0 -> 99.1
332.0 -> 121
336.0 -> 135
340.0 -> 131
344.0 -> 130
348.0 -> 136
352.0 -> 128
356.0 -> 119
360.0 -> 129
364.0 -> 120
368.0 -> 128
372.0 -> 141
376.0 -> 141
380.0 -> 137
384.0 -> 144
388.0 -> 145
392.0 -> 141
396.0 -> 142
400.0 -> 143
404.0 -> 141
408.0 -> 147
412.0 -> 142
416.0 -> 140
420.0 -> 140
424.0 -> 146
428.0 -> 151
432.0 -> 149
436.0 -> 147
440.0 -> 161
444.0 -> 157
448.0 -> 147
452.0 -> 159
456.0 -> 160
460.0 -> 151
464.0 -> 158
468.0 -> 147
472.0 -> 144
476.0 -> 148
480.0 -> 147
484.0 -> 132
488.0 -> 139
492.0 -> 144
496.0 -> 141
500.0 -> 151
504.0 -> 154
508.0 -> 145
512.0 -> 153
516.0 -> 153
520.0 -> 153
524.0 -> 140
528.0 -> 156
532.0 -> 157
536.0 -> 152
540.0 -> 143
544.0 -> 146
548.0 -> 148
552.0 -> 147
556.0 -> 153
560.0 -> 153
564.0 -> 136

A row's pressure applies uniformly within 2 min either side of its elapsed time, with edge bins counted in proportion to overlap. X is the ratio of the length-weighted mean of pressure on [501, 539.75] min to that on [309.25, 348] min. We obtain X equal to 1.5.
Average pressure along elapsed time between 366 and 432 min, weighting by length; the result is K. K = 142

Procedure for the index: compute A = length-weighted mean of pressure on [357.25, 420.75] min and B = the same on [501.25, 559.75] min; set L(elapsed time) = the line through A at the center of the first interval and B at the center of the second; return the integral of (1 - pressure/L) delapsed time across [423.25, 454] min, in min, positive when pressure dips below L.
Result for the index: -2.1 min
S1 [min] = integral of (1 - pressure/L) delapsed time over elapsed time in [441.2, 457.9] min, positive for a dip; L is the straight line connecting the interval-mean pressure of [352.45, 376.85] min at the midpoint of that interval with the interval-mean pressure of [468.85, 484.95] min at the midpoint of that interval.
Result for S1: -1.9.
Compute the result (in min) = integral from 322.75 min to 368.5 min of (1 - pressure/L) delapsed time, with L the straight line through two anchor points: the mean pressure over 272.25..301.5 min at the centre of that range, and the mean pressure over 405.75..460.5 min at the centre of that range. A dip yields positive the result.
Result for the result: 8.6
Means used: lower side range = 151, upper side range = 150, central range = 122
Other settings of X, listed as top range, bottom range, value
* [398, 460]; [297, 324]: 1.69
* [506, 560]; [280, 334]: 1.34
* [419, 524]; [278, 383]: 1.22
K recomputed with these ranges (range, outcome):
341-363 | 128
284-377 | 118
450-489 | 149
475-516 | 146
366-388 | 139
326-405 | 132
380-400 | 142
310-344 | 100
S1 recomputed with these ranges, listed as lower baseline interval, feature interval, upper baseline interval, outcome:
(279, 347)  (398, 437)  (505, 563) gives -3.7 min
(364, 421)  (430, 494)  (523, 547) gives -2.1 min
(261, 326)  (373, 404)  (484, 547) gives -1.0 min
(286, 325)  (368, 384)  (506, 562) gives -2.7 min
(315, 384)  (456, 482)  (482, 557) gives -1.9 min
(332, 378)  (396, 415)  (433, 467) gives 0.0 min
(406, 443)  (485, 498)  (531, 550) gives 0.7 min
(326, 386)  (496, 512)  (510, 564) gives -0.4 min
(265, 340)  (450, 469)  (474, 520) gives -1.7 min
